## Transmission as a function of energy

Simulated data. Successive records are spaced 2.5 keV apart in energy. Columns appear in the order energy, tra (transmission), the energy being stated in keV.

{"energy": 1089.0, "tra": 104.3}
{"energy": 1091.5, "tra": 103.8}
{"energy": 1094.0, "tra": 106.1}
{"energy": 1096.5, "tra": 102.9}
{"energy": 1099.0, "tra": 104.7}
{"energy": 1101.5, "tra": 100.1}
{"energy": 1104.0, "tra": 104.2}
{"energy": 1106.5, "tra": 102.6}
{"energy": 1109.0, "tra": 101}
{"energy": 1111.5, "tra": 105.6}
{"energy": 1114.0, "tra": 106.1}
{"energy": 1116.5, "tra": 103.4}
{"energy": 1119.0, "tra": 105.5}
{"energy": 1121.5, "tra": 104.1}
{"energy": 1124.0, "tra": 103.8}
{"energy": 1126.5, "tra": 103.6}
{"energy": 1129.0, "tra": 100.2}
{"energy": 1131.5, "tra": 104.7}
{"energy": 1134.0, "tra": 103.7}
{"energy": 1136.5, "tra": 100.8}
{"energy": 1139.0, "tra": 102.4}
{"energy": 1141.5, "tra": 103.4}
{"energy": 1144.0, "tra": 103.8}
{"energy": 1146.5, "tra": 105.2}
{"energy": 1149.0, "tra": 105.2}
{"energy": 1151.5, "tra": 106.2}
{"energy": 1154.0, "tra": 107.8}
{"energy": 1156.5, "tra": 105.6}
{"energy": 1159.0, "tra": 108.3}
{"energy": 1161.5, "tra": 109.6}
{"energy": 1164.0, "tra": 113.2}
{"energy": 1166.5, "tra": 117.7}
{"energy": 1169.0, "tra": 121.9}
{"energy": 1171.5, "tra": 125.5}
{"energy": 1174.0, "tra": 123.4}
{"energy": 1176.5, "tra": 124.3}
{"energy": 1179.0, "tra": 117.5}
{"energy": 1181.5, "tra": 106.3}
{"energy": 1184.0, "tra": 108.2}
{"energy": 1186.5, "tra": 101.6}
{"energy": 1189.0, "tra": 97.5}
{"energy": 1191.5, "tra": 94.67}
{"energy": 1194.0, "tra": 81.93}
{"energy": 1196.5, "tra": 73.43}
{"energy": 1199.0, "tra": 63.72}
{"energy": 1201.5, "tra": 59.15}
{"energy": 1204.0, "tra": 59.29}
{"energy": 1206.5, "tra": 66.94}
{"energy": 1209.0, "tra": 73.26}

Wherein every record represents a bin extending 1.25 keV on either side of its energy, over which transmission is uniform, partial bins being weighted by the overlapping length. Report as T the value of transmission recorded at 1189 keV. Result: 97.5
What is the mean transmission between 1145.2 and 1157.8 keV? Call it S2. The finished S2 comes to 106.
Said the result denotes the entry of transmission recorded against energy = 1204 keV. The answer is 59.29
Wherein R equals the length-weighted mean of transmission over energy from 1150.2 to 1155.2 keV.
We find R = 107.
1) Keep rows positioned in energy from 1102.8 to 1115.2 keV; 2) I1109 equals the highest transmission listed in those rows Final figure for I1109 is 106.1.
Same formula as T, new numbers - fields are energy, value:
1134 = 103.7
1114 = 106.1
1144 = 103.8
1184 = 108.2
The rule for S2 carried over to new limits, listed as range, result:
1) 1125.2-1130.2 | 102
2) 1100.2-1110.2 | 102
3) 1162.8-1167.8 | 116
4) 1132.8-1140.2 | 102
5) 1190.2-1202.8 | 74.6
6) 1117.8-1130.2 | 103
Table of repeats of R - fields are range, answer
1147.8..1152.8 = 106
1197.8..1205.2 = 60.7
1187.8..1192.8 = 95.9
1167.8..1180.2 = 123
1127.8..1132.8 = 102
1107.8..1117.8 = 104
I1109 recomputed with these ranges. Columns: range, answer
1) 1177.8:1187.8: 117.5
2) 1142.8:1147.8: 105.2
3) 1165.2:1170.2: 121.9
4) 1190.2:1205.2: 94.67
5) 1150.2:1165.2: 113.2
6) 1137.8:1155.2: 107.8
